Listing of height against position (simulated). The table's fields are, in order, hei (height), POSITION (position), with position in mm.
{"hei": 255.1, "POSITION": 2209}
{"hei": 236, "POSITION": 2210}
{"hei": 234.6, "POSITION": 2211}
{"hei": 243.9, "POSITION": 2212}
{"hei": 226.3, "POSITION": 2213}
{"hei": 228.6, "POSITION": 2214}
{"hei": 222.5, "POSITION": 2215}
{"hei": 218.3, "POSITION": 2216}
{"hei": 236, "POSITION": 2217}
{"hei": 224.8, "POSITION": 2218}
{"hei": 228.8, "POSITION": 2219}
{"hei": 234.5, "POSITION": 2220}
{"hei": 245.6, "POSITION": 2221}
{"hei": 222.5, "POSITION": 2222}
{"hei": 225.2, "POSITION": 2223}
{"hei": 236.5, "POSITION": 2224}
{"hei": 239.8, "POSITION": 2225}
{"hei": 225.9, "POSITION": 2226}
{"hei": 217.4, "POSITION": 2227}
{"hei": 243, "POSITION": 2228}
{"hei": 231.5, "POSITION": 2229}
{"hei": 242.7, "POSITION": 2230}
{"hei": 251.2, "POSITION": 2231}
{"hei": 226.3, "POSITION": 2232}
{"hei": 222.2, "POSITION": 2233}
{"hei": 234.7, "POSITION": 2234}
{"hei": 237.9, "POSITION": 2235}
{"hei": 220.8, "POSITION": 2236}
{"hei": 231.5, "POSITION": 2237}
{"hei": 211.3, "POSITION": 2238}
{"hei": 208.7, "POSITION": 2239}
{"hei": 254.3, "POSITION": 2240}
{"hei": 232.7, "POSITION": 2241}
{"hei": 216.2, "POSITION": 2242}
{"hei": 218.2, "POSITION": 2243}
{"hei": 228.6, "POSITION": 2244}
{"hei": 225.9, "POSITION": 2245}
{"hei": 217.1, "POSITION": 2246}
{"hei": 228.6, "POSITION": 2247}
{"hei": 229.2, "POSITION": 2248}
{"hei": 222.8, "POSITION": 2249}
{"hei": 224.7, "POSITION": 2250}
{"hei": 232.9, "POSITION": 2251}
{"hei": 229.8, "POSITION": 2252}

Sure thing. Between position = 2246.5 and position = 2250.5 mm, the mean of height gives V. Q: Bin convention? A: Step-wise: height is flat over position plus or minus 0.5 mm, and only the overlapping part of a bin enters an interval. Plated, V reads 226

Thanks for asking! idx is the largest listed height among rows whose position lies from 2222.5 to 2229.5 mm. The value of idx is 243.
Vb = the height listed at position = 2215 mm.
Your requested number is 222.5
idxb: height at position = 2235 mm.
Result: 237.9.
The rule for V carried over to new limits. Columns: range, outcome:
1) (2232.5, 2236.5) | 229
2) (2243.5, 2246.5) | 224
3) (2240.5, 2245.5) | 224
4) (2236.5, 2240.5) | 226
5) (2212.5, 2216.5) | 224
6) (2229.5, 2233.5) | 236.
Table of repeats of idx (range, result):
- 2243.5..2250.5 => 229.2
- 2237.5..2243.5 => 254.3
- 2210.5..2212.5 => 243.9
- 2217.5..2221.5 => 245.6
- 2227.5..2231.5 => 251.2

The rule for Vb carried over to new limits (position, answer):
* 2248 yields 229.2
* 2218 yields 224.8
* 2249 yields 222.8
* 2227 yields 217.4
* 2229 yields 231.5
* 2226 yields 225.9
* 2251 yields 232.9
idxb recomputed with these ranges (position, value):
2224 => 236.5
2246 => 217.1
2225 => 239.8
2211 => 234.6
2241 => 232.7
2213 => 226.3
